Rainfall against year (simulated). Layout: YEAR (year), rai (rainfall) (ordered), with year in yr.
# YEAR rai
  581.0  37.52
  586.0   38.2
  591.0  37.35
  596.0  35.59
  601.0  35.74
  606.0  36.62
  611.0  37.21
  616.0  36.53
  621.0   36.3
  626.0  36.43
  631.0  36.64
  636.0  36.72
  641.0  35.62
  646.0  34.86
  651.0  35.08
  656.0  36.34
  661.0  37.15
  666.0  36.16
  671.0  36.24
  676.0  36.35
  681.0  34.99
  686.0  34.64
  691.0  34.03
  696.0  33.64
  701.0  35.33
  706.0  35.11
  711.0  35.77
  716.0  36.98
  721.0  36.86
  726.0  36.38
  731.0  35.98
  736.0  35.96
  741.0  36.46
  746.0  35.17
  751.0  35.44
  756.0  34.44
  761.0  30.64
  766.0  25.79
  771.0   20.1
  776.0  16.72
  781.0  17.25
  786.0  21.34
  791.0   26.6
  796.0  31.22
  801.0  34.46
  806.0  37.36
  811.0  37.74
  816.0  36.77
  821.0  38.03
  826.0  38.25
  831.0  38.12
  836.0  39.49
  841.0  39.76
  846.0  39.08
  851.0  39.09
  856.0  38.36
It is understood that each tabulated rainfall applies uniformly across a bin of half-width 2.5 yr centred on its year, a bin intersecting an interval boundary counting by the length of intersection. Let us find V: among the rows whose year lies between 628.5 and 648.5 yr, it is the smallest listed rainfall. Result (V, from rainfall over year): 34.86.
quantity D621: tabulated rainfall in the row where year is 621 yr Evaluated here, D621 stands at 36.3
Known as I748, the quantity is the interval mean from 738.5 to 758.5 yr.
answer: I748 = 35.4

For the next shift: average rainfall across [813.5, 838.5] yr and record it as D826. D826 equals 38.1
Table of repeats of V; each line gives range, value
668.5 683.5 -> 34.99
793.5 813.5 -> 31.22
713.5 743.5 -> 35.96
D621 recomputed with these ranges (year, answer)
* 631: 36.64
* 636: 36.72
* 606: 36.62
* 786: 21.34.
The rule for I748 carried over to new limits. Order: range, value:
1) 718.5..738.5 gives 36.3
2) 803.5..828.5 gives 37.6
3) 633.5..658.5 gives 35.7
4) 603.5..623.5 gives 36.7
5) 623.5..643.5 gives 36.4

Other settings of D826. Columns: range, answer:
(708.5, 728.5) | 36.5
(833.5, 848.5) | 39.4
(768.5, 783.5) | 18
